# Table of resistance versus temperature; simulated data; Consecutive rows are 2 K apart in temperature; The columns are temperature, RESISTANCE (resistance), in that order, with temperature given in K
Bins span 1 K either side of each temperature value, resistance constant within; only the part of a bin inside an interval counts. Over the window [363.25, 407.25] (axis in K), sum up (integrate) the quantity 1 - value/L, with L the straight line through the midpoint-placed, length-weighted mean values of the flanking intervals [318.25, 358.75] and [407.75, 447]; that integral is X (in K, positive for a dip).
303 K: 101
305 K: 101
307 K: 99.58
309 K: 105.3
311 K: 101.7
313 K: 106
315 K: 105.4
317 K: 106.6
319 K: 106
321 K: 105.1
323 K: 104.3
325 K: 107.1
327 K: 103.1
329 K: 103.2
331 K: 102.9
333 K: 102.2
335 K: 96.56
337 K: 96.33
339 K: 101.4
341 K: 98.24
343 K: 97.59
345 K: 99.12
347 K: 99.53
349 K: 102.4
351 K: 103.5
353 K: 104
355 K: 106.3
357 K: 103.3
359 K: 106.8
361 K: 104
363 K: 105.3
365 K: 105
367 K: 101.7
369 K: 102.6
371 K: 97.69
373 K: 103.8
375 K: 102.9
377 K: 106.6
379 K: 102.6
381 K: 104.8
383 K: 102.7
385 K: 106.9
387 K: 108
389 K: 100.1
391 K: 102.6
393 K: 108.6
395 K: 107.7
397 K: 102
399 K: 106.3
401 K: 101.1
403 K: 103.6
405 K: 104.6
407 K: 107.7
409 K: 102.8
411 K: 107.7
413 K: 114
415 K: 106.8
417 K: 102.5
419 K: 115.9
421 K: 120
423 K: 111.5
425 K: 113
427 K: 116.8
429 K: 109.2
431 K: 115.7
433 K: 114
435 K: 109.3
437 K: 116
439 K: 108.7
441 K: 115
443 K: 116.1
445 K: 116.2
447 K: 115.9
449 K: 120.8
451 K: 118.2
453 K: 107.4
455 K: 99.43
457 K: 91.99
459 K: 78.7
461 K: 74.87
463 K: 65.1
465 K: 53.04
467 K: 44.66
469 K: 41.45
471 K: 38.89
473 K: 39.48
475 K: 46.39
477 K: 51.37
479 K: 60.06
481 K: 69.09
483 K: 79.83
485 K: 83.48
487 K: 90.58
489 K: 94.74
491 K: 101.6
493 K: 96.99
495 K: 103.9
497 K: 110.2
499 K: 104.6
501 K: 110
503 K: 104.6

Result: 1.4 K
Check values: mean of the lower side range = 102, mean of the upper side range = 112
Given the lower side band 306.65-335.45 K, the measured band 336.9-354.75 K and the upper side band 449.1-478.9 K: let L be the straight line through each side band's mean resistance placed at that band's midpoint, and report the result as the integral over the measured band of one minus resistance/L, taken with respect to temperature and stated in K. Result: -0.5 K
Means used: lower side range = 104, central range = 101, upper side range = 69.3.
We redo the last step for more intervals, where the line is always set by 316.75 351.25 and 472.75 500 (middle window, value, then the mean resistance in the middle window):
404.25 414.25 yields -1.67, 107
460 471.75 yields 4.36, 53.3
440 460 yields -4.87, 108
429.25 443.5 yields -3.98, 113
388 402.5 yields -1.57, 104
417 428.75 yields -3.08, 114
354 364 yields -0.67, 105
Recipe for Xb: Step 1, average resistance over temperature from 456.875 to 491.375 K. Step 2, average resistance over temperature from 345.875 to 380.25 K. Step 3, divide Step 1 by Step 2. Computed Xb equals 0.64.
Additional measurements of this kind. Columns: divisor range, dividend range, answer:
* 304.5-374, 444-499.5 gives 0.80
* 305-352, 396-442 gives 1.07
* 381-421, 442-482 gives 0.73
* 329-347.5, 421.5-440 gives 1.13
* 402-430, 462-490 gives 0.56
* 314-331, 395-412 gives 1.00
